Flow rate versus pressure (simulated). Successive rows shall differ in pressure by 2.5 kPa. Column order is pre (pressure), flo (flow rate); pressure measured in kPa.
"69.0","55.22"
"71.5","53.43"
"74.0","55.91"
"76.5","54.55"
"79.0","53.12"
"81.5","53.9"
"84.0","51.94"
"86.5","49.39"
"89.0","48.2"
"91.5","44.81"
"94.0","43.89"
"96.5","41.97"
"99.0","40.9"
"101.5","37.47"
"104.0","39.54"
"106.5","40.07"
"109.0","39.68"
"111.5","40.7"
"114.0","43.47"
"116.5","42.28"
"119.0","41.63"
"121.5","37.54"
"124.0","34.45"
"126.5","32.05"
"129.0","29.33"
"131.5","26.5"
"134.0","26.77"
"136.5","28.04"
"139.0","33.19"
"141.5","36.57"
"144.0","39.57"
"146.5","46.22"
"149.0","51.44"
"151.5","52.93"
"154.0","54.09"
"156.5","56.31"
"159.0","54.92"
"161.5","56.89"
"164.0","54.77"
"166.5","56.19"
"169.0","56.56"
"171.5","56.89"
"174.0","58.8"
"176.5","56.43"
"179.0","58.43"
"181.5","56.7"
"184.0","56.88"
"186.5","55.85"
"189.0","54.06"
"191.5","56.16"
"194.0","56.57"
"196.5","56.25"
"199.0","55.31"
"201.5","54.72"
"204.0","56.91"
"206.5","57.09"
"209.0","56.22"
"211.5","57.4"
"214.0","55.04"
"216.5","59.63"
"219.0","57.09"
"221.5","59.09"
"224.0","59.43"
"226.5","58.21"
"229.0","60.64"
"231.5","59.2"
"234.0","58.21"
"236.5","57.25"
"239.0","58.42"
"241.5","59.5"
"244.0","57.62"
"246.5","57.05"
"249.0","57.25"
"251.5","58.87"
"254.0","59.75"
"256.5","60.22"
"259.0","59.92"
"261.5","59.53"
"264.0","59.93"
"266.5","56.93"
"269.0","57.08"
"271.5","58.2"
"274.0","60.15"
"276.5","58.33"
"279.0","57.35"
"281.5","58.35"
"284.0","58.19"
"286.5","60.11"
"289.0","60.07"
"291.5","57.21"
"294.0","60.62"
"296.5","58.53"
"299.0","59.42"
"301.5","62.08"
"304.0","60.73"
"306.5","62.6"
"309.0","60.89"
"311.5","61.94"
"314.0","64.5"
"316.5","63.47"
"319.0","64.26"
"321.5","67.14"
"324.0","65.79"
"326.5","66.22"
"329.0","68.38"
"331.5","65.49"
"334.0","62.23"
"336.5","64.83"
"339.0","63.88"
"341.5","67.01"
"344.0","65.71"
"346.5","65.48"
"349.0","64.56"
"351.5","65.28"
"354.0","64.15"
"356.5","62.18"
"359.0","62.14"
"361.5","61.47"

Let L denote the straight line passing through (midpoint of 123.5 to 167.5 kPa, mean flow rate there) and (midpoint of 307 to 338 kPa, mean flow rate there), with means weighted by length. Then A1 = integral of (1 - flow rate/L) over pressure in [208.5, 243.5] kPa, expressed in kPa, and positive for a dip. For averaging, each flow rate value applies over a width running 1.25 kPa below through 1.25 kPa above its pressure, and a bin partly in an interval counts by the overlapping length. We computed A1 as -3.7 kPa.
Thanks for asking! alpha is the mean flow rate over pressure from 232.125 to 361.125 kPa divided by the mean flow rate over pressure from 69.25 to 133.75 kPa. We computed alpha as 1.42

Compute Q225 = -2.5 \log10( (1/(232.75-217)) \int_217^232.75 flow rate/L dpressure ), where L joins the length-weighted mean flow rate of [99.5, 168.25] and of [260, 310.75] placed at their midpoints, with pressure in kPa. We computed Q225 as -0.13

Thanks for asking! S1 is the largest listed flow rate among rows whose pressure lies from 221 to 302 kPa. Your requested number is 62.08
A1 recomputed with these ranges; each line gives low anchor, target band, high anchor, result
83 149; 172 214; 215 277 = -4.77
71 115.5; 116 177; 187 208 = 7.96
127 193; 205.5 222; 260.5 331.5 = -1.14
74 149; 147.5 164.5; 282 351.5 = -3.16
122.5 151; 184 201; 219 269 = -2.95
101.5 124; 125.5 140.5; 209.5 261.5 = 4.78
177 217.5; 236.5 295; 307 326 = 2.02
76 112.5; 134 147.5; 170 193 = 4.14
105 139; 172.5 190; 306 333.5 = -4.98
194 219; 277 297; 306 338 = 1.06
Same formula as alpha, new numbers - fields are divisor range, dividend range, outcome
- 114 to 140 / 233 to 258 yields 1.74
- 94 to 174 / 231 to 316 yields 1.38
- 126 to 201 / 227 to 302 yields 1.19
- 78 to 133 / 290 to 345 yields 1.53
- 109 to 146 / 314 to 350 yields 1.84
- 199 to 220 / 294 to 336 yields 1.12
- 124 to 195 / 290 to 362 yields 1.31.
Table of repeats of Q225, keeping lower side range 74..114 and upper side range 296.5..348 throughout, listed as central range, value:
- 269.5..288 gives 0.03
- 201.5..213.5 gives -0.04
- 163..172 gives -0.09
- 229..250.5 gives -0.02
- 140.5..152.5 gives 0.10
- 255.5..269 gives 0.00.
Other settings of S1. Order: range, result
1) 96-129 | 43.47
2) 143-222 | 59.63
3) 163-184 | 58.8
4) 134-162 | 56.89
